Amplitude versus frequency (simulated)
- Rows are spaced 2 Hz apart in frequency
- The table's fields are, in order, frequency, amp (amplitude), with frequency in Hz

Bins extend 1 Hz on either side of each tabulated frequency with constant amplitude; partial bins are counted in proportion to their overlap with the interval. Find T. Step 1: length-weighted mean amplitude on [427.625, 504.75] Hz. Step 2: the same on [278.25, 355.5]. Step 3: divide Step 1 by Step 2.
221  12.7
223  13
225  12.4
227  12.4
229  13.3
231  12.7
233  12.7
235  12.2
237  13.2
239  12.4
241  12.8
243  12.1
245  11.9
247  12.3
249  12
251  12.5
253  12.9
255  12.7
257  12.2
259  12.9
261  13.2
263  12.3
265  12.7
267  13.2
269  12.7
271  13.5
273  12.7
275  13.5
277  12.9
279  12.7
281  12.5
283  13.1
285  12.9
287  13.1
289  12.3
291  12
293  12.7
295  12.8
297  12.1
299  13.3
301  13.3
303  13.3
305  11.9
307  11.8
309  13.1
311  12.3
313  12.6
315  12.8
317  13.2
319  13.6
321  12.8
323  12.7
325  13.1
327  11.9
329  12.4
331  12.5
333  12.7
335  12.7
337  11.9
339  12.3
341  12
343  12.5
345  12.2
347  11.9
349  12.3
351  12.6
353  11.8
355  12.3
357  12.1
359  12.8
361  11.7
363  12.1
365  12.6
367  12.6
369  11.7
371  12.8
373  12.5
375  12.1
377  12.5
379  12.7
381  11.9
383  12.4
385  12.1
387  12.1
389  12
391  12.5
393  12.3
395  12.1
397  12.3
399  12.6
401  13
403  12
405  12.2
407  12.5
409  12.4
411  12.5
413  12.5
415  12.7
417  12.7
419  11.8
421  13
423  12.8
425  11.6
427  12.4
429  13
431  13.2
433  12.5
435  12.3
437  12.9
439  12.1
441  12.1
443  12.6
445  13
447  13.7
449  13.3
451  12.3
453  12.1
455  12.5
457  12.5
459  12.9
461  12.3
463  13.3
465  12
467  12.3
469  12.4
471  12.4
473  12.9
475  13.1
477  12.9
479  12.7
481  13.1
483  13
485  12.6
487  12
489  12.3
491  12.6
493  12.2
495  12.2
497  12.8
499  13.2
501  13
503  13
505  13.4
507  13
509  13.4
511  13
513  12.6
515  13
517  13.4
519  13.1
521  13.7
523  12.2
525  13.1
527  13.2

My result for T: 1.0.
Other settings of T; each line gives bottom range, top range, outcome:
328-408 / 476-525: 1.04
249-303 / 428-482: 0.99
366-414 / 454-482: 1.03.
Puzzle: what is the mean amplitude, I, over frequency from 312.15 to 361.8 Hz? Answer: 12.5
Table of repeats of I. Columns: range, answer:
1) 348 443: 12.4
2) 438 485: 12.7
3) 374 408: 12.3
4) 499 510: 13.2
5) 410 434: 12.6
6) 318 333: 12.7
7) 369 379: 12.4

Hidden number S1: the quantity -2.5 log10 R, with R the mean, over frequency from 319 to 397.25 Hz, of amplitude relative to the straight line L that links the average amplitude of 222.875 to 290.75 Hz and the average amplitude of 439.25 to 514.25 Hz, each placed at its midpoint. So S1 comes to 0.03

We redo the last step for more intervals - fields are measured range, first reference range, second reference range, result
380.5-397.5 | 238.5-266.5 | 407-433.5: 0.030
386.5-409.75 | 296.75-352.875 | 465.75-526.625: 0.029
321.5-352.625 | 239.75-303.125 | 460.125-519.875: 0.031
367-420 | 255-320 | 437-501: 0.030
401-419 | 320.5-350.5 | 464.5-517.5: 0.012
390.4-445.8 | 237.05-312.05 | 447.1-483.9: 0.017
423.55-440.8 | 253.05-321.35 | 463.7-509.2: 0.021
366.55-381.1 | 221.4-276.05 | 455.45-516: 0.030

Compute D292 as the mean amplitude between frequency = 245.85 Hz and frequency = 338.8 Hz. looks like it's 12.7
